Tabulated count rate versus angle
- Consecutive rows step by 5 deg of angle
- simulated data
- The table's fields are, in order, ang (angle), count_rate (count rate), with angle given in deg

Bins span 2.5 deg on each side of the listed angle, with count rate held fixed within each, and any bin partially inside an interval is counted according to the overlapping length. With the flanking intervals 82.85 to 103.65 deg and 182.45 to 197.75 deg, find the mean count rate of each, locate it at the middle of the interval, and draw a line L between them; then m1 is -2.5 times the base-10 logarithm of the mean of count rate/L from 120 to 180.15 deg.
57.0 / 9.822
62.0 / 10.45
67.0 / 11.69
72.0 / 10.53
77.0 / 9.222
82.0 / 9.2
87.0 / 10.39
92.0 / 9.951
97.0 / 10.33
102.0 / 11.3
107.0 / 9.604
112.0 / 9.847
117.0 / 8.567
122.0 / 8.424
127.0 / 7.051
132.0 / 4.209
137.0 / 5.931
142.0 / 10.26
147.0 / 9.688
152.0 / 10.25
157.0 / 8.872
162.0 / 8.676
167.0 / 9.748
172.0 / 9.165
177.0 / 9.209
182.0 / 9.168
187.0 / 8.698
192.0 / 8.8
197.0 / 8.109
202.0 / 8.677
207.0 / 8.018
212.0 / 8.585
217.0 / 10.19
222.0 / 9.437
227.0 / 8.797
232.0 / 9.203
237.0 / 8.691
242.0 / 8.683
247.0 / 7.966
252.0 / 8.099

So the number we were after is 0.105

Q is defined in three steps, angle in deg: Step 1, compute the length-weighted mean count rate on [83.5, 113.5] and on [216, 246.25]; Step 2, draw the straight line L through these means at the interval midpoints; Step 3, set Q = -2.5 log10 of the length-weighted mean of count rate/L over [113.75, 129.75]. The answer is 0.24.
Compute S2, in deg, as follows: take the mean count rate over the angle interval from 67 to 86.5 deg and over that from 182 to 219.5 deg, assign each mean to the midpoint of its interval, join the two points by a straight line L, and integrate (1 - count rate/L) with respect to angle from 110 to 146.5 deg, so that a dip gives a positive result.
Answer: 6.3 deg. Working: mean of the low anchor 9.99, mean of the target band 7.83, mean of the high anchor 8.75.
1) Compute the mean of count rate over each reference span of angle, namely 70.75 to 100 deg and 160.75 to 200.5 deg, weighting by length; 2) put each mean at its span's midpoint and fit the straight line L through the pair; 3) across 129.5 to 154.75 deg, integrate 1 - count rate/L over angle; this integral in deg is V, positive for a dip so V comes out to 3.4 deg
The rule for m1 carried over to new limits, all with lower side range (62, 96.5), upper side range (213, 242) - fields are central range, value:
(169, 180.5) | 0.04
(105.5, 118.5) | 0.07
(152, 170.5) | 0.04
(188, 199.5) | 0.11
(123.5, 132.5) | 0.49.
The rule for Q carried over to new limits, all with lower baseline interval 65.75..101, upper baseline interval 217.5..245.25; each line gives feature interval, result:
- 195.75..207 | 0.113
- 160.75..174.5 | 0.032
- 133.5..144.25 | 0.258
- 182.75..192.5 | 0.066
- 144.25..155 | -0.029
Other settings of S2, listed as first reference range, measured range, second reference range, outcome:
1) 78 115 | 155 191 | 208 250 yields 1.2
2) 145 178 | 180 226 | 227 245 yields 1.1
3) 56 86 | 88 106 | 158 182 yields -1.0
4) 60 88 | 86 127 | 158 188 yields 1.1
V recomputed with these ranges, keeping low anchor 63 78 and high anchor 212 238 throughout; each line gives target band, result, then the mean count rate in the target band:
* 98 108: -0.2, 10.6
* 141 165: 0.9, 9.51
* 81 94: 0.7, 9.92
